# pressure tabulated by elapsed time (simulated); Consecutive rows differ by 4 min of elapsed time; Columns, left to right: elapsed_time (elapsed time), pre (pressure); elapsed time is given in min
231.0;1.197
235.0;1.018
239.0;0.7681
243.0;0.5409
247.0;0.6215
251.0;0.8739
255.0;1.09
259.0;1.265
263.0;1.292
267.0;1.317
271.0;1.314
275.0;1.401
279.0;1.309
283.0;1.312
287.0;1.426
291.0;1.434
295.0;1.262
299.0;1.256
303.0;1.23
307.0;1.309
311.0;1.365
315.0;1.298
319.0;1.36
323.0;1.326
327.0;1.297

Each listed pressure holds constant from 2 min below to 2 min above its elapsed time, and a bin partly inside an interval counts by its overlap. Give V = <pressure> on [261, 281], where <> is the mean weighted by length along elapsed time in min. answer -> 1.33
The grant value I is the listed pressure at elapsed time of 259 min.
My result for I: 1.265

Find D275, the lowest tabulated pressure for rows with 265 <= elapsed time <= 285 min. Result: 1.309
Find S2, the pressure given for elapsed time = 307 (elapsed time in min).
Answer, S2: 1.309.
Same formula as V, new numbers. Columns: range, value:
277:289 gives 1.35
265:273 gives 1.32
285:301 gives 1.34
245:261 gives 0.963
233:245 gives 0.776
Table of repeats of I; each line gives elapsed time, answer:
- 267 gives 1.317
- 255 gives 1.09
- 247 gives 0.6215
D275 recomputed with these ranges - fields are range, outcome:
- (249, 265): 0.8739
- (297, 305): 1.23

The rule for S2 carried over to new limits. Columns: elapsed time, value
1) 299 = 1.256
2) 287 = 1.426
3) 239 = 0.7681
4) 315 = 1.298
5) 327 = 1.297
